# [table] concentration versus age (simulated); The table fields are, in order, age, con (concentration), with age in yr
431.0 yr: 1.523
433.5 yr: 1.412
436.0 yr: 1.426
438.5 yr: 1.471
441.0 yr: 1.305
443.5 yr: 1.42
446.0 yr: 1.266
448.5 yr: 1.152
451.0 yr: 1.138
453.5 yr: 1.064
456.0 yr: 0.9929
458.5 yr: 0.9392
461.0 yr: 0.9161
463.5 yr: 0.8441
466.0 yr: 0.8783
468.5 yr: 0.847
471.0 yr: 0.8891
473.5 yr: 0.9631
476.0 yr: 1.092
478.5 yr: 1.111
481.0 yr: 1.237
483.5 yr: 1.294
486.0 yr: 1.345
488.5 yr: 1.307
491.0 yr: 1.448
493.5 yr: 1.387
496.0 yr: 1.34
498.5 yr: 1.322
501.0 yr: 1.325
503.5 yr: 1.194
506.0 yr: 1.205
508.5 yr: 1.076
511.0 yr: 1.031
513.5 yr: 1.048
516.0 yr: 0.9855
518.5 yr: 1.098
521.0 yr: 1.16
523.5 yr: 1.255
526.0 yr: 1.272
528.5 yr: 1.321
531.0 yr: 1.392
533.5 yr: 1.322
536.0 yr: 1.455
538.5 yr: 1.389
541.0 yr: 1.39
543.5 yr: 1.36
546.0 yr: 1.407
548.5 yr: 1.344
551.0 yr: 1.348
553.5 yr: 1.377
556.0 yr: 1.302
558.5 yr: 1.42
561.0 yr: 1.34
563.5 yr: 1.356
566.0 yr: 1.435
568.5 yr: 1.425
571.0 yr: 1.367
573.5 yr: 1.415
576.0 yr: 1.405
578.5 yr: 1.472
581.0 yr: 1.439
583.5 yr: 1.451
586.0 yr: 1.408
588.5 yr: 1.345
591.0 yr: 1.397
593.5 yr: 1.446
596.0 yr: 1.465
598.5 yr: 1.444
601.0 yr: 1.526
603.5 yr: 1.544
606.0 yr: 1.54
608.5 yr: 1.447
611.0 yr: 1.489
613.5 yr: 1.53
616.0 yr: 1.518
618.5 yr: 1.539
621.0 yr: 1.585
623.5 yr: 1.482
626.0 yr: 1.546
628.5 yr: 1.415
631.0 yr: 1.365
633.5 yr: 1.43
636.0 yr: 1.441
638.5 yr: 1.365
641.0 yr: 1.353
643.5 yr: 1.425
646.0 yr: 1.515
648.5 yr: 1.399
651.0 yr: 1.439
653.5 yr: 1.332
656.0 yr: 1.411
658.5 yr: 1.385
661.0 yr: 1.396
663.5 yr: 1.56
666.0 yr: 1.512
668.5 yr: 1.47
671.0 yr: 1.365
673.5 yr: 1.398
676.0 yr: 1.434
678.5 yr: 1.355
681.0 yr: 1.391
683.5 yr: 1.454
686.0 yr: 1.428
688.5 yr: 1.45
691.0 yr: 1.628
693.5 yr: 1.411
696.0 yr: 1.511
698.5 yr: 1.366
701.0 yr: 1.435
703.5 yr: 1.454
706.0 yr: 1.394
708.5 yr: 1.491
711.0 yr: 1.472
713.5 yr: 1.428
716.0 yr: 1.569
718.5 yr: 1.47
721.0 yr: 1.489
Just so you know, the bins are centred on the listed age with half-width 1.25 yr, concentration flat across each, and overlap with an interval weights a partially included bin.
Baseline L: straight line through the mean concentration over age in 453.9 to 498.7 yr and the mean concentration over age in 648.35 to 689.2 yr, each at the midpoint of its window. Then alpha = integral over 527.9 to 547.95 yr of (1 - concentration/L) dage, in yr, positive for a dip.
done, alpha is -2.8 yr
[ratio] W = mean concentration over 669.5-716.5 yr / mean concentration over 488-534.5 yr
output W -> 1.17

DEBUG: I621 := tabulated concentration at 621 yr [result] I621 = 1.585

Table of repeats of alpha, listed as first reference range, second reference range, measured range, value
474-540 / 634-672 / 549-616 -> -4.55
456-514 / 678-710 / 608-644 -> -3.23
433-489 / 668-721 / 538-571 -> -2.98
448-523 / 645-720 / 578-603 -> -2.86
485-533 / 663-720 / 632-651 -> -0.34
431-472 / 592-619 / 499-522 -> 2.57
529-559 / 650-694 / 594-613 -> -1.24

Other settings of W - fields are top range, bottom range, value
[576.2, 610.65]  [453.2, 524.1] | 1.30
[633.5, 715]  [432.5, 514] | 1.22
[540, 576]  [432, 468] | 1.19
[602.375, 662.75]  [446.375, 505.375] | 1.28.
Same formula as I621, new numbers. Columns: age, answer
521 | 1.16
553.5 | 1.377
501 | 1.325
